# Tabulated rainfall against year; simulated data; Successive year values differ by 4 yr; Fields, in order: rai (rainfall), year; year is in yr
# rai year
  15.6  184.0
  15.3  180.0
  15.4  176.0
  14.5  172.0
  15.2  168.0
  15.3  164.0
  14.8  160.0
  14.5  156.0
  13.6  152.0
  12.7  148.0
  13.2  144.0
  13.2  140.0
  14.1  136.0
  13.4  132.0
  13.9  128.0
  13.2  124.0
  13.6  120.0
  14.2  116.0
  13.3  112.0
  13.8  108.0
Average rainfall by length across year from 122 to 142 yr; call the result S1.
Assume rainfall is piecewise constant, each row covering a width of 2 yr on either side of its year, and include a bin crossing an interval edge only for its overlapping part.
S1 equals 13.6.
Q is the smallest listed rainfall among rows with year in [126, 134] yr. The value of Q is 13.4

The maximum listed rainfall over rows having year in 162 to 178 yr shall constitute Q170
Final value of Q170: 15.4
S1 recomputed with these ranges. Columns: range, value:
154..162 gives 14.7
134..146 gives 13.5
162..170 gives 15.2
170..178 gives 14.9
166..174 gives 14.8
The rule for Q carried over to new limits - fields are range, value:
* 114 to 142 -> 13.2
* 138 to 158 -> 12.7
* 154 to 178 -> 14.5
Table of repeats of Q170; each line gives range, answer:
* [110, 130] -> 14.2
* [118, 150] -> 14.1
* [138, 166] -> 15.3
